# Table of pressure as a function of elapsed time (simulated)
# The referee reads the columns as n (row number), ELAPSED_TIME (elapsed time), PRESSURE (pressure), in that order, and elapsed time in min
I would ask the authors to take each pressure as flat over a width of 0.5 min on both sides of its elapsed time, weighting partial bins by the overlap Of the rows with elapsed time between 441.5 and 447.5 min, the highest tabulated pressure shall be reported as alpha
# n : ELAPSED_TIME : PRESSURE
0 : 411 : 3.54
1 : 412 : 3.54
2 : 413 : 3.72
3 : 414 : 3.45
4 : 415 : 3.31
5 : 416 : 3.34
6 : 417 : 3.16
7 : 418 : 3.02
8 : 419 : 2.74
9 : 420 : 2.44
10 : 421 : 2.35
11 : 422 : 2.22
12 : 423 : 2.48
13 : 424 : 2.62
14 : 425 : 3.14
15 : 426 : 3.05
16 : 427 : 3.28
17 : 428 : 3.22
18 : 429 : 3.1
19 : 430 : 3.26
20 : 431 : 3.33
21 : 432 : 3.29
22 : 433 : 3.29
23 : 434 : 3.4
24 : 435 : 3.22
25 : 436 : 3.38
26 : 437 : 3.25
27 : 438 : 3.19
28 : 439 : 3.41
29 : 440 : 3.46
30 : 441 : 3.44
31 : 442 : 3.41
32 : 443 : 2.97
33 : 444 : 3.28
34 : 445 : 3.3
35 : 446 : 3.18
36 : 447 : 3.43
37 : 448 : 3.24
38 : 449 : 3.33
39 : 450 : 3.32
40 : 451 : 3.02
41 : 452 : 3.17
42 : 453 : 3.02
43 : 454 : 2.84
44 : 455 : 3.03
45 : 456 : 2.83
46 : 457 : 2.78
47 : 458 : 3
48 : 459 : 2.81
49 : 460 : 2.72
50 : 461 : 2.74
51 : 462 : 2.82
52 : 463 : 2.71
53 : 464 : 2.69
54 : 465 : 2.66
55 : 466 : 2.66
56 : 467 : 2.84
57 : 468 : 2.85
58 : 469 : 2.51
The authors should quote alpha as 3.43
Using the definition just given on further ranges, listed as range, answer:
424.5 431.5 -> 3.33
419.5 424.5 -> 2.62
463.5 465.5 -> 2.69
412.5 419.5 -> 3.72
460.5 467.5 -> 2.84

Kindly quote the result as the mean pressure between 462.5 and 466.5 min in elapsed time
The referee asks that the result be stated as 2.68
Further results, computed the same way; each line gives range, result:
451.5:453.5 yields 3.09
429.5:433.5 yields 3.29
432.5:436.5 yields 3.32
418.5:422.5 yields 2.44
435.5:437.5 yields 3.31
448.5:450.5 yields 3.33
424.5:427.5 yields 3.16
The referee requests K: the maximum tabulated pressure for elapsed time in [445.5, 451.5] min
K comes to 3.43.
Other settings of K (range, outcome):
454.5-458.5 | 3.03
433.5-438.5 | 3.4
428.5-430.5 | 3.26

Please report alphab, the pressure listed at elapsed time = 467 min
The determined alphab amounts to 2.84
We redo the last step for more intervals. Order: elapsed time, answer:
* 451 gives 3.02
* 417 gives 3.16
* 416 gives 3.34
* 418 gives 3.02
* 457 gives 2.78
